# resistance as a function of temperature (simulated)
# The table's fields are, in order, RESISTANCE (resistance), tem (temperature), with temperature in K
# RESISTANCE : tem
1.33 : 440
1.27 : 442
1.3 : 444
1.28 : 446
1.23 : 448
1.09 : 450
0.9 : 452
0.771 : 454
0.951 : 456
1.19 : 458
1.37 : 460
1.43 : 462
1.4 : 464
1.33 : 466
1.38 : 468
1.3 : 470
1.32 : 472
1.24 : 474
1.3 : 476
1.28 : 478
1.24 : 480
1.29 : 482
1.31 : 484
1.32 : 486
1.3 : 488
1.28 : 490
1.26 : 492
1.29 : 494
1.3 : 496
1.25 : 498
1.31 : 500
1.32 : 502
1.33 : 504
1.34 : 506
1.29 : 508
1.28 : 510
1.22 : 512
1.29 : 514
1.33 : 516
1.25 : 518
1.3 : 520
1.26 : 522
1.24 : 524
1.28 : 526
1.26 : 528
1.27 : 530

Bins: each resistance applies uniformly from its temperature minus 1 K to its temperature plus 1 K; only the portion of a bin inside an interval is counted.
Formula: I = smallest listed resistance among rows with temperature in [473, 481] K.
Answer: 1.24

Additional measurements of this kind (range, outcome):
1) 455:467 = 0.951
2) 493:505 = 1.25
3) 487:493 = 1.26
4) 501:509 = 1.29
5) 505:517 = 1.22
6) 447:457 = 0.771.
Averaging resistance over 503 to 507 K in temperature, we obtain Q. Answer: 1.33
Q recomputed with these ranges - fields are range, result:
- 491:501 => 1.28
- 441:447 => 1.28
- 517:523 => 1.27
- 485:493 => 1.29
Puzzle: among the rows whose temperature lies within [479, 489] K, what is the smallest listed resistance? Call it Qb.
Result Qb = 1.24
